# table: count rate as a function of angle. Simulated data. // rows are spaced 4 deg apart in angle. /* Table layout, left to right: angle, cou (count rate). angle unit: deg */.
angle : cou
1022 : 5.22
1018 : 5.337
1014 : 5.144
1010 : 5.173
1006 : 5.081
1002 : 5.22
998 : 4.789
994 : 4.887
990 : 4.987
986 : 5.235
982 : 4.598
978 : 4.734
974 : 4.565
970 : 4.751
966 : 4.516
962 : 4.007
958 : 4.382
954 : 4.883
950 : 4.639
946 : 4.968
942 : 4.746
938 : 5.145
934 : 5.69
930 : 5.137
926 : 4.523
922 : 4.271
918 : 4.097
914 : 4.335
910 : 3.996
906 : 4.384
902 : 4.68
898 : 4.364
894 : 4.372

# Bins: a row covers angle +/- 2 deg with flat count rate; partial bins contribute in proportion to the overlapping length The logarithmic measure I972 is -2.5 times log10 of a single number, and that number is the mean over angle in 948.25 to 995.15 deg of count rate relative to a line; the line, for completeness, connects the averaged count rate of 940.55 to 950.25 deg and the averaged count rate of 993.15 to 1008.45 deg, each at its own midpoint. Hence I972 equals 0.05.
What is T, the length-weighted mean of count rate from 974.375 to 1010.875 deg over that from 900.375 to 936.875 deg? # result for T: 1.1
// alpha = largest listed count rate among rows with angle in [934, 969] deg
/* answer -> 5.69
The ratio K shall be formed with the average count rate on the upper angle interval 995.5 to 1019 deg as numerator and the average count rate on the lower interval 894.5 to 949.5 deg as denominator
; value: 1.10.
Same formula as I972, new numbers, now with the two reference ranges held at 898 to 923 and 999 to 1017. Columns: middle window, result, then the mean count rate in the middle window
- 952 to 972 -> 0.06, 4.51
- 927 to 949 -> -0.12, 5.09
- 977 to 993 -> 0.01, 4.9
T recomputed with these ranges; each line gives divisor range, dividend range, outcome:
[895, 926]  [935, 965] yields 1.09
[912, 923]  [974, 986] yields 1.12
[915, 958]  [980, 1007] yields 1.04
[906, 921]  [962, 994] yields 1.13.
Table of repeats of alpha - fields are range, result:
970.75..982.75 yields 4.734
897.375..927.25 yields 4.68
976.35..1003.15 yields 5.235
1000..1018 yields 5.337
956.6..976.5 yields 4.751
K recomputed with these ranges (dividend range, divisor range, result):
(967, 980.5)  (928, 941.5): 0.89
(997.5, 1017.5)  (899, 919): 1.19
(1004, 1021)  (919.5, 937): 1.06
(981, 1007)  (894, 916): 1.14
